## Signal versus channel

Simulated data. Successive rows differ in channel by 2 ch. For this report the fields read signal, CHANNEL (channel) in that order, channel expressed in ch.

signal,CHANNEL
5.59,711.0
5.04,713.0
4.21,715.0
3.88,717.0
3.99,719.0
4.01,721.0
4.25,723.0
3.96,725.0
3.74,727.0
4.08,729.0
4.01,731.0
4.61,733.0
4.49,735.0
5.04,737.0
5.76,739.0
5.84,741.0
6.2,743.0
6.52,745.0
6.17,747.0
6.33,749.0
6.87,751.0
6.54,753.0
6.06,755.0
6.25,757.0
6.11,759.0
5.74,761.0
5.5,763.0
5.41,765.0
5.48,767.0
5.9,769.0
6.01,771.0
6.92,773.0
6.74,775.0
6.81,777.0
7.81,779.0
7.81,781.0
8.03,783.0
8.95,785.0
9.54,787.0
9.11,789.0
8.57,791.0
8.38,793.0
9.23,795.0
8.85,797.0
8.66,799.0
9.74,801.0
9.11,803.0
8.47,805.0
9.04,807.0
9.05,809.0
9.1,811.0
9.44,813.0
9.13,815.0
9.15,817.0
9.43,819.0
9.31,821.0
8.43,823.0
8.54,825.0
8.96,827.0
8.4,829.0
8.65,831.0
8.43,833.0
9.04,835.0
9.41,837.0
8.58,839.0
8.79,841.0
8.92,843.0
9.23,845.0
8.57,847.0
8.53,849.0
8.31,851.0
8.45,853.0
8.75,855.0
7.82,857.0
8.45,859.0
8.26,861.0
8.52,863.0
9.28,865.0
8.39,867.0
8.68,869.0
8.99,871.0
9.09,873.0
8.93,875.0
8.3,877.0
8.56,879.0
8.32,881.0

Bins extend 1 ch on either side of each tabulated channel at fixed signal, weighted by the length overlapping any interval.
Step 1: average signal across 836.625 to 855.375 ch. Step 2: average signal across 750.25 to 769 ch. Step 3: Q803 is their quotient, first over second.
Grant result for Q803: 1.46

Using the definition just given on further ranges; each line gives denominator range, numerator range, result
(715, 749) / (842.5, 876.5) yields 1.80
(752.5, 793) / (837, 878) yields 1.24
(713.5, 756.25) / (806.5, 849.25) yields 1.76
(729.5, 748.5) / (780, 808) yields 1.64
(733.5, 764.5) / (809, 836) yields 1.51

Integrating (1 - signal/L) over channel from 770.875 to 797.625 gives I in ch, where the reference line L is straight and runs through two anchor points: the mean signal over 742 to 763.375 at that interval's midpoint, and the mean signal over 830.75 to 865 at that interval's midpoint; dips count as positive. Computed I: -4.0 ch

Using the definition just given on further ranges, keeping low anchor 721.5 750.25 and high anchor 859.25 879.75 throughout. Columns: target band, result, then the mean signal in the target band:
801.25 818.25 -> -4.9 ch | 9.1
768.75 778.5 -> -0.8 ch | 6.59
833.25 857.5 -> -2.1 ch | 8.71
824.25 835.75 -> -1.6 ch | 8.66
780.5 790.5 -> -3.6 ch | 8.73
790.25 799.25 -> -2.8 ch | 8.75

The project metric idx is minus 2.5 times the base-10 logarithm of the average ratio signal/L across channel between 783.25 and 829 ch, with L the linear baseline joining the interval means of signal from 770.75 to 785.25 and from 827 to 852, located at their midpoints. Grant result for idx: -0.13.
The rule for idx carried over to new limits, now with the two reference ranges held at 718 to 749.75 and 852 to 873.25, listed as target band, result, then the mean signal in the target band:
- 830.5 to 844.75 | -0.13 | 8.86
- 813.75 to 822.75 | -0.25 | 9.19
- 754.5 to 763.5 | -0.06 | 5.95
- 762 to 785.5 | -0.11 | 6.73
